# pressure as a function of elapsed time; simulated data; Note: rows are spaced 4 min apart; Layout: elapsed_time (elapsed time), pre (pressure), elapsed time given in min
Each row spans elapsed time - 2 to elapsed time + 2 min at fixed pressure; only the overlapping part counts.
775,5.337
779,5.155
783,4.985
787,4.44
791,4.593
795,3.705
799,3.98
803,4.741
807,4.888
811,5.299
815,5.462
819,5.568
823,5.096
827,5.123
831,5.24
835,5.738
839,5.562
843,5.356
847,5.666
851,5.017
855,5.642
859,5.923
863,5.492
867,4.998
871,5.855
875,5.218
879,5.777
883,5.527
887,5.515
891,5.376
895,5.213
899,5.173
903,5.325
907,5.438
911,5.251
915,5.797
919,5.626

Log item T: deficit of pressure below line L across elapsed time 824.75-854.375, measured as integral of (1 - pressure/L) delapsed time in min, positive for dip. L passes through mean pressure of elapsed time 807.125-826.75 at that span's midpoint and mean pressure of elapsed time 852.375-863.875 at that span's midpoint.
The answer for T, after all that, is 0.55 min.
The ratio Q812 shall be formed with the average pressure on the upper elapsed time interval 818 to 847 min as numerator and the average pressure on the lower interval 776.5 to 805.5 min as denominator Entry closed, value 1.19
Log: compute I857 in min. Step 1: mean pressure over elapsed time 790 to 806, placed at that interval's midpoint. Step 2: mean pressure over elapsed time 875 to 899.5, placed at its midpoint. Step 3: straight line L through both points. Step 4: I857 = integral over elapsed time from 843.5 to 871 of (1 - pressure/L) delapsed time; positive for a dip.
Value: -2.41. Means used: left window 4.27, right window 5.43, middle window 5.48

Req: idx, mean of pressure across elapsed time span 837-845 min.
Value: 5.46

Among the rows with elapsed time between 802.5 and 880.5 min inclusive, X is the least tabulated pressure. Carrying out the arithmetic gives 4.741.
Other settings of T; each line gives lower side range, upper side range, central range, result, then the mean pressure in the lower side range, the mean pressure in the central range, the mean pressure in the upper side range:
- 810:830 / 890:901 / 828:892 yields -2.6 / 5.31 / 5.49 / 5.24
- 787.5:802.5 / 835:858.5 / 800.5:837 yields -3.3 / 4.19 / 5.22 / 5.5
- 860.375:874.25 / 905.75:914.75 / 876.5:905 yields 0.1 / 5.45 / 5.41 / 5.42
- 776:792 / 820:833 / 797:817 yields 0.6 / 4.84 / 4.87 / 5.18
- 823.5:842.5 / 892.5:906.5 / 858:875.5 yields -0.6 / 5.39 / 5.5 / 5.26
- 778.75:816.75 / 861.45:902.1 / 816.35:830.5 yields -1.0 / 4.7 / 5.27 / 5.41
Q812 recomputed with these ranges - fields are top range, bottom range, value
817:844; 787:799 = 1.29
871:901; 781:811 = 1.20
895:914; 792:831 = 1.09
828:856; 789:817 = 1.17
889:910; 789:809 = 1.21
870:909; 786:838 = 1.10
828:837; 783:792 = 1.18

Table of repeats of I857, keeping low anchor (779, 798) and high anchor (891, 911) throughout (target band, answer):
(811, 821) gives -1.7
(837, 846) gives -1.1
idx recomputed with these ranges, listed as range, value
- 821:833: 5.15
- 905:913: 5.34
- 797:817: 4.87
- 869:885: 5.59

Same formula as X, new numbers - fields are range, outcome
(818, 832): 5.096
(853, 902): 4.998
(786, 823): 3.705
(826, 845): 5.123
